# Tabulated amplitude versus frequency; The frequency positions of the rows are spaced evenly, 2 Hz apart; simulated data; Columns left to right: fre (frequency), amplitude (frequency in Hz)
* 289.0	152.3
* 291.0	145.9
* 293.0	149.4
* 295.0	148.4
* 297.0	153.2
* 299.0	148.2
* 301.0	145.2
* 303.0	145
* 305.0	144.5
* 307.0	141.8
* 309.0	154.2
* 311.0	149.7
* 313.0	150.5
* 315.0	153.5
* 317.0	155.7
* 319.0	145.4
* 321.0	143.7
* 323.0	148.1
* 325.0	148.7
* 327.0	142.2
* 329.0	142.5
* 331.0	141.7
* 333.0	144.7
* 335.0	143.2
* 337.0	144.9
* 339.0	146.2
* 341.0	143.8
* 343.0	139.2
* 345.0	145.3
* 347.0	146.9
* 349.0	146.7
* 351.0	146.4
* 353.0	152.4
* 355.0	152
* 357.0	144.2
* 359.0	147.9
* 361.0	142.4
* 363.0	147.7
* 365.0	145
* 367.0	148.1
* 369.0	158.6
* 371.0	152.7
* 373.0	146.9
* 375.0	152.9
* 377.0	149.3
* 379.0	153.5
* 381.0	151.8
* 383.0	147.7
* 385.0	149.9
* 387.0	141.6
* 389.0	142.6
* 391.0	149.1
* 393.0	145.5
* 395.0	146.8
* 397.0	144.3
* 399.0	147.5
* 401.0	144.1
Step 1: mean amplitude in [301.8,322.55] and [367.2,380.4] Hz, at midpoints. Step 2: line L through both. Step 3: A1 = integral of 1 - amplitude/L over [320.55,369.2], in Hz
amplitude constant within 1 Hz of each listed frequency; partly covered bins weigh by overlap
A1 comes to 1.4 Hz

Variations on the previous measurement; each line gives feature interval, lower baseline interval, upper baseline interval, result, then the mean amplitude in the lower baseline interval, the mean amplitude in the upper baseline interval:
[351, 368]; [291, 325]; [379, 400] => 0.0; 148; 147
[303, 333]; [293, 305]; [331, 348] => -0.2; 148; 144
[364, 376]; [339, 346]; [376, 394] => -0.4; 143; 148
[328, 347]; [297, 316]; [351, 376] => 0.6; 148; 149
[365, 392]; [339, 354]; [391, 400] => -0.6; 146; 146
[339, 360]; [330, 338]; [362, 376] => 0.0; 144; 150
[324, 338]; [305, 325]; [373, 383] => 0.5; 149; 151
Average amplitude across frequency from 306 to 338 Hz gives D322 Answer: 147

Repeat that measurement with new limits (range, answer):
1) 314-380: 147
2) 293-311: 148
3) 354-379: 149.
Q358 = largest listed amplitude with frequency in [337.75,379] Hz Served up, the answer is 158.6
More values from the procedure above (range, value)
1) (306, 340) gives 155.7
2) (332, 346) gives 146.2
